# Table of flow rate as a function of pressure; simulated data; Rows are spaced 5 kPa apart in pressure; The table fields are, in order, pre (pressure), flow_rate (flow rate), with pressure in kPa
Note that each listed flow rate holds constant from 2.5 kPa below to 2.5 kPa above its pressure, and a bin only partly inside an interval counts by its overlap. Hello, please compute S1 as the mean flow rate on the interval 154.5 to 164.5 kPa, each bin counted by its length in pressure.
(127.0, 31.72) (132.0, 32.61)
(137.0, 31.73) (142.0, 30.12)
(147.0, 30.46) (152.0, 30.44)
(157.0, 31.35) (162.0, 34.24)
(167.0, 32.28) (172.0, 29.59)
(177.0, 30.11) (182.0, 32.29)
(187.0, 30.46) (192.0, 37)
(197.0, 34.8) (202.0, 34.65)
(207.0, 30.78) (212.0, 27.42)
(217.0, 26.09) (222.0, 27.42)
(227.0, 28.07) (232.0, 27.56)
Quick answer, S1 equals 32.8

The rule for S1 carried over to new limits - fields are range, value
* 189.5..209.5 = 34.3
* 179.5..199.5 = 33.6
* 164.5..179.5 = 30.7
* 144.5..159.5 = 30.8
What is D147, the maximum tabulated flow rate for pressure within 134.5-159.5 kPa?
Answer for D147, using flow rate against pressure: 31.73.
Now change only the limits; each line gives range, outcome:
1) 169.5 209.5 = 37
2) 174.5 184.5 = 32.29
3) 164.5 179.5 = 32.28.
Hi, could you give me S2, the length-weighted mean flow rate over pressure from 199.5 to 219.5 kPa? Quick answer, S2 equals 29.7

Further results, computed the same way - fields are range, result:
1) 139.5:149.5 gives 30.3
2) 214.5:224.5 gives 26.8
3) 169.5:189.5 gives 30.6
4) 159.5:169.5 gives 33.3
